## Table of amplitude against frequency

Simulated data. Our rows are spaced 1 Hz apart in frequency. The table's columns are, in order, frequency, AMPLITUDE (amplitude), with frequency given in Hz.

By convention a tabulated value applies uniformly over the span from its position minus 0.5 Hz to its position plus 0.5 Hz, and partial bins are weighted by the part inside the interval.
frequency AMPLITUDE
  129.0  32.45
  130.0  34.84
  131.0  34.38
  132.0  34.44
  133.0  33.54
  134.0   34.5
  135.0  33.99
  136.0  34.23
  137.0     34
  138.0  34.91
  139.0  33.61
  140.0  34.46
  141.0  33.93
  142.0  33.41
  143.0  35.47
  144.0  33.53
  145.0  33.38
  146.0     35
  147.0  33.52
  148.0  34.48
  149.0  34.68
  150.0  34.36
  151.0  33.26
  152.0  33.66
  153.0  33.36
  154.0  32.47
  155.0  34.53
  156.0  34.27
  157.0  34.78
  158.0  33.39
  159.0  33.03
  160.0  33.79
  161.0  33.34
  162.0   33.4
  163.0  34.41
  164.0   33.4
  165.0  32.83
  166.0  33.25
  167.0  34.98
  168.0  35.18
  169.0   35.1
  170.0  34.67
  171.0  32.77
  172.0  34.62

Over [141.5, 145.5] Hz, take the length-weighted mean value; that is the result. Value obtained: 33.9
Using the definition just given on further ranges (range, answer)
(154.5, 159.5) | 34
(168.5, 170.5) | 34.9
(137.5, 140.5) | 34.3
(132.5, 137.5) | 34.1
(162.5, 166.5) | 33.5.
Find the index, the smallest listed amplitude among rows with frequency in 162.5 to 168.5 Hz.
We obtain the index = 32.83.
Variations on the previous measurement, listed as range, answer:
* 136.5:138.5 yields 34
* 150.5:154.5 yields 32.47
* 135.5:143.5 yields 33.41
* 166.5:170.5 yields 34.67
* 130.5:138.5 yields 33.54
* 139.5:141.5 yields 33.93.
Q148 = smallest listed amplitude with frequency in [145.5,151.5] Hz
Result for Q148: 33.26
